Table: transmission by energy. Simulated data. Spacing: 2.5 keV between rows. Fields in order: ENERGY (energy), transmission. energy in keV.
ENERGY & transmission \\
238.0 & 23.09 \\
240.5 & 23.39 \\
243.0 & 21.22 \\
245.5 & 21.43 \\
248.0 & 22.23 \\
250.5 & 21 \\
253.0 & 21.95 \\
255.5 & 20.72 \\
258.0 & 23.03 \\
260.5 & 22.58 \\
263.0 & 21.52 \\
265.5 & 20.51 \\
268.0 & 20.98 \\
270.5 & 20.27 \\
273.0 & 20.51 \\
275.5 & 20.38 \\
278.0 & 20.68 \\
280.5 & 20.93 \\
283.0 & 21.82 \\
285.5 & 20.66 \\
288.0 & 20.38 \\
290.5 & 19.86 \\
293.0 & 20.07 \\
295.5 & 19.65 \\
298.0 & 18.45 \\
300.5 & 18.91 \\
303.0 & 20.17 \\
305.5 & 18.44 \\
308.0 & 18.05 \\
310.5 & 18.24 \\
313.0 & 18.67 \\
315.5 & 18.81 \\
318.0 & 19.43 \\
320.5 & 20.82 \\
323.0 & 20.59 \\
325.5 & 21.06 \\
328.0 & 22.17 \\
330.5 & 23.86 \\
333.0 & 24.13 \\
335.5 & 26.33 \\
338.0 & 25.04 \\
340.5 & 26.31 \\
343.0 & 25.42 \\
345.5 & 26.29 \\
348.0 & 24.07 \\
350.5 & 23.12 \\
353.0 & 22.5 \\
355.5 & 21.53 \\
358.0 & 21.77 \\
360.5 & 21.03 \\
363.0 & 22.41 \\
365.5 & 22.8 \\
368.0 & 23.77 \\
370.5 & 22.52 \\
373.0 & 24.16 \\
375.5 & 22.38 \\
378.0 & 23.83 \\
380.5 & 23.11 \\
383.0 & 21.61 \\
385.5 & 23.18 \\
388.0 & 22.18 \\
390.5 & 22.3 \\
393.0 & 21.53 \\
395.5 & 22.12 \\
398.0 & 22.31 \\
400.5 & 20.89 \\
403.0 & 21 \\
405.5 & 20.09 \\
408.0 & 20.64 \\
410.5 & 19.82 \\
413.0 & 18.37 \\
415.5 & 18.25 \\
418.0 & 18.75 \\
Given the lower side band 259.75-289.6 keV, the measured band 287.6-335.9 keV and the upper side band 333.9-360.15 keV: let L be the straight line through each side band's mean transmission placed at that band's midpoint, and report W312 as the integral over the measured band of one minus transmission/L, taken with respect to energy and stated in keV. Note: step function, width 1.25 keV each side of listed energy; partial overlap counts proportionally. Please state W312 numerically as 4.9 keV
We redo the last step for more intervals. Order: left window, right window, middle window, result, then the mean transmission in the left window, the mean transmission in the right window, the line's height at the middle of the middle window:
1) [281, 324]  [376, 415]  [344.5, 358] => -1.8 keV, 19.6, 21.5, 20.6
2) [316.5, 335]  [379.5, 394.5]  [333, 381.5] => -3.4 keV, 21.9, 22.3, 22.1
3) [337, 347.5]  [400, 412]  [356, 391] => 0.6 keV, 25.7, 20.4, 23.1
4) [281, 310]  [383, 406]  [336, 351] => -3.3 keV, 19.7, 21.8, 20.7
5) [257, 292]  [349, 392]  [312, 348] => -1.5 keV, 21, 22.6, 21.9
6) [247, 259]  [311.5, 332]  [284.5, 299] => 0.9 keV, 21.8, 20.7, 21.2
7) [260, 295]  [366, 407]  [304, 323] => 2.0 keV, 20.7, 22.3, 21.3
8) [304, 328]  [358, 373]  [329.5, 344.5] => -3.2 keV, 19.5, 22.6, 20.8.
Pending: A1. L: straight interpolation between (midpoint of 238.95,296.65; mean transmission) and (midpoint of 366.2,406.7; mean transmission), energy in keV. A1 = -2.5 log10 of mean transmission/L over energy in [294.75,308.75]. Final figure 0.136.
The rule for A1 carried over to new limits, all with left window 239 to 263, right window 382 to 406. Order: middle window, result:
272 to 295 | 0.07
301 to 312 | 0.17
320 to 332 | 0.00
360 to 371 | -0.04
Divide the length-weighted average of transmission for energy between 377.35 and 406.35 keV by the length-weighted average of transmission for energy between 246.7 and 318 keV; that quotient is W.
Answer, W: 1.1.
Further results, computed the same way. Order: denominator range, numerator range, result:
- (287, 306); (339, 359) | 1.23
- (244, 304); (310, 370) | 1.09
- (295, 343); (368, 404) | 1.06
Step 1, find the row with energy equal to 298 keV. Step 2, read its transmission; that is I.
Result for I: 18.45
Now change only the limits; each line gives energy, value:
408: 20.64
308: 18.05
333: 24.13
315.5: 18.81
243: 21.22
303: 20.17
